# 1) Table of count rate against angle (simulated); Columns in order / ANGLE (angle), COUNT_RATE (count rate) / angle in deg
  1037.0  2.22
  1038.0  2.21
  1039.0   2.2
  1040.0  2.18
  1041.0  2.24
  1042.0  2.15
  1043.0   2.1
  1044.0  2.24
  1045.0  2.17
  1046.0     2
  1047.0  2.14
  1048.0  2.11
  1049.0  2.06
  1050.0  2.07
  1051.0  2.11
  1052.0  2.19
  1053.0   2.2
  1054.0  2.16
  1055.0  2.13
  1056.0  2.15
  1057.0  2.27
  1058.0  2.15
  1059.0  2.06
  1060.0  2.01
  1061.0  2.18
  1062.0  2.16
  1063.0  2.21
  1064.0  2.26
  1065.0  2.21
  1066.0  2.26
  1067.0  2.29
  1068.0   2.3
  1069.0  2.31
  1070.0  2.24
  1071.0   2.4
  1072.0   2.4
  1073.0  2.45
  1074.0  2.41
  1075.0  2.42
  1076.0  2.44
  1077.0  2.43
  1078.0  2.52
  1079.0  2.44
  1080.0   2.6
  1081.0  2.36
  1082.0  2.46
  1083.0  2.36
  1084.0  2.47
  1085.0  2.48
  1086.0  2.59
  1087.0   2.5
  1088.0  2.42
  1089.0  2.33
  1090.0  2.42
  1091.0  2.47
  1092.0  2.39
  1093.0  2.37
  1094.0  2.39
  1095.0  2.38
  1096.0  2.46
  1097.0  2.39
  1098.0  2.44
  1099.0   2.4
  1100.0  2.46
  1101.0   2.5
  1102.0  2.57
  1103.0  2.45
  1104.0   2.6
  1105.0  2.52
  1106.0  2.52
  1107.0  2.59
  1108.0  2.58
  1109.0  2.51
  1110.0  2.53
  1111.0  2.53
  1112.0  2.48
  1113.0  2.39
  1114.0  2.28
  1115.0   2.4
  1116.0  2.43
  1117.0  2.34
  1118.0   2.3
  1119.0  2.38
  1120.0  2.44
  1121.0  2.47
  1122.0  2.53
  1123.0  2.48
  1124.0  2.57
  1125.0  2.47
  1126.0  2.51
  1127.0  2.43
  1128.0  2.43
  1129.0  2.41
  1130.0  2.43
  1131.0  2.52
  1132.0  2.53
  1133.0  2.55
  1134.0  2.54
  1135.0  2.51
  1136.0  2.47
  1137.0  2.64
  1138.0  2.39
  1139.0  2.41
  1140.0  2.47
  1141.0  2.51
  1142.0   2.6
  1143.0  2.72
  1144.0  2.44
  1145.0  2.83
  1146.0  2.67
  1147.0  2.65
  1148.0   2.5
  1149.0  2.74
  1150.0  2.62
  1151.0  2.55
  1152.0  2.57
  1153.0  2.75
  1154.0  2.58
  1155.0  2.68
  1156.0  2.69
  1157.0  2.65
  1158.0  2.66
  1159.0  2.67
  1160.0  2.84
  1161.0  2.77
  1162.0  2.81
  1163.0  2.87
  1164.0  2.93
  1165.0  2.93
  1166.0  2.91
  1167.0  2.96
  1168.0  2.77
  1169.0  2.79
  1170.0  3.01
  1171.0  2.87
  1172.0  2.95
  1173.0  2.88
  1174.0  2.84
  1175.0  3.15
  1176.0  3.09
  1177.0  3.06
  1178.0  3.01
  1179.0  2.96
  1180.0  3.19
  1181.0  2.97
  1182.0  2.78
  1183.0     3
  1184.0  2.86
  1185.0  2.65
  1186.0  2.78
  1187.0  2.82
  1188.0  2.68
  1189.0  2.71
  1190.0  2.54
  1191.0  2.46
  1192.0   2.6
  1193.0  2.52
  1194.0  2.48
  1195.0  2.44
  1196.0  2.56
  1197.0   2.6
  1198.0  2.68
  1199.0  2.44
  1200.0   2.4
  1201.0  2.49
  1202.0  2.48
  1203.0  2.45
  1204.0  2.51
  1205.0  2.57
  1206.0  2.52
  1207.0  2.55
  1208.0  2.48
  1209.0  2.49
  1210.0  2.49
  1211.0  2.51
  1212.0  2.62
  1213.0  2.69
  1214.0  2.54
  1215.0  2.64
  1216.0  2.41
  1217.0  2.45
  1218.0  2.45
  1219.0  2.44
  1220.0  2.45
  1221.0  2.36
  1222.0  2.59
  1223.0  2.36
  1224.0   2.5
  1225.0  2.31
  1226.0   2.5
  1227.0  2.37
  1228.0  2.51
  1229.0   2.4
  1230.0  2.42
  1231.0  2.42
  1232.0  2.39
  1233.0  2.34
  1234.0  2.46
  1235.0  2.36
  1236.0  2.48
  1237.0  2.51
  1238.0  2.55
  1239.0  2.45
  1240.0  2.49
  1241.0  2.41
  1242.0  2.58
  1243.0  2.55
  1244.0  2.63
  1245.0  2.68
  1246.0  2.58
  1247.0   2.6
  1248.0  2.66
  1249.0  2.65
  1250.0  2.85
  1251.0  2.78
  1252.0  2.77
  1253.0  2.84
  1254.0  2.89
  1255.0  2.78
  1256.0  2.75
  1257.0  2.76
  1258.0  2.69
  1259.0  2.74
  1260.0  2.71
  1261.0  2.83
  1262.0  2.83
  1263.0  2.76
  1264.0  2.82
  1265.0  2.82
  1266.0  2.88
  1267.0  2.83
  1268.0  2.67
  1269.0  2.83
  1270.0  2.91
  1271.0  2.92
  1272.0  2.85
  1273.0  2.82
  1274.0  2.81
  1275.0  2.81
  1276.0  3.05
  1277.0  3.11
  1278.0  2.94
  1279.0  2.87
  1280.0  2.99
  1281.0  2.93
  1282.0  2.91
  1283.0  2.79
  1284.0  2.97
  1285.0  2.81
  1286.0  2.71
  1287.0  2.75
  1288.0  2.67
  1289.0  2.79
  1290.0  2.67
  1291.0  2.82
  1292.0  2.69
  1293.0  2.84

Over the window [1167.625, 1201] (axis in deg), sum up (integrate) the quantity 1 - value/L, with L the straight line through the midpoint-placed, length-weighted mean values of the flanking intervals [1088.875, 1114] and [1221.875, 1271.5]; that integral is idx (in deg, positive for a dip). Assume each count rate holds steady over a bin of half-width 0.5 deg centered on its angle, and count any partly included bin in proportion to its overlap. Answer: -2.8 deg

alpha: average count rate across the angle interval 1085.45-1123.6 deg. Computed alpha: 2.45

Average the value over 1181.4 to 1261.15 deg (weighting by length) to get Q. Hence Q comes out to 2.57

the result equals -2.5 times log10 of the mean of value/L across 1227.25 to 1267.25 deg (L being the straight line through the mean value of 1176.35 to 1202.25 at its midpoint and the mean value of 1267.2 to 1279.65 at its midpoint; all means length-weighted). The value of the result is 0.08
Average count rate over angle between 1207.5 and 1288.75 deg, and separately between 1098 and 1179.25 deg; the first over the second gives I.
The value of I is 1.0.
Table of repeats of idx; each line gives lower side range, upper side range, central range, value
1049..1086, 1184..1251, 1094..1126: -1.4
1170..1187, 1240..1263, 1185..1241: 6.4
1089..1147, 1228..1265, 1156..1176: -2.5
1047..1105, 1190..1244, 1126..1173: -4.7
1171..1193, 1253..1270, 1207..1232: 3.1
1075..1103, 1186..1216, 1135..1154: -0.6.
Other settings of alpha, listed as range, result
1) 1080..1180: 2.59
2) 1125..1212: 2.67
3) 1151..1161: 2.67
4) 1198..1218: 2.51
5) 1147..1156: 2.63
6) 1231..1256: 2.59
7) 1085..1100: 2.43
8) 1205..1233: 2.48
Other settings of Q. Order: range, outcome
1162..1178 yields 2.93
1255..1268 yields 2.78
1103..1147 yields 2.5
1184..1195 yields 2.63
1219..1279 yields 2.65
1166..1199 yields 2.8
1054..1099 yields 2.35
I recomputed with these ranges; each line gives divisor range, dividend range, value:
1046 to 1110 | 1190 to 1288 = 1.12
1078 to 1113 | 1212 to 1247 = 1.01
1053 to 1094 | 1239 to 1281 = 1.19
